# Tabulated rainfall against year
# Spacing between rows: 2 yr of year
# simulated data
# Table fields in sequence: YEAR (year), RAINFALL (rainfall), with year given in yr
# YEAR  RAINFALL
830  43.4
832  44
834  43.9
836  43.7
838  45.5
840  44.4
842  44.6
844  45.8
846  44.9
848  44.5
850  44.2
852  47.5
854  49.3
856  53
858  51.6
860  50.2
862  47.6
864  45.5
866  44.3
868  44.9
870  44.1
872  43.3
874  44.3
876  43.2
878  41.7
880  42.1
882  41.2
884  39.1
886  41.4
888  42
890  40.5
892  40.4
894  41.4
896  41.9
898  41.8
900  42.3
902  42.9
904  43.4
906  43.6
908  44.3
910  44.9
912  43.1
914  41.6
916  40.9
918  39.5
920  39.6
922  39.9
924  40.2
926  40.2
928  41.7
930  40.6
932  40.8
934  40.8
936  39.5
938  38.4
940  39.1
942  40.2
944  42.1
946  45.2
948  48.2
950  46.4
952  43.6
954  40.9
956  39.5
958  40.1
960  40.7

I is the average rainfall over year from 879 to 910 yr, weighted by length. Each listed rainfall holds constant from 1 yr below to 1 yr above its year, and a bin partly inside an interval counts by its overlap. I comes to 42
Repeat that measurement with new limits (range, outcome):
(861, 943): 41.9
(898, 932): 41.8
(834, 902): 44.3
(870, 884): 42.5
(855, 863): 50.6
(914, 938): 40.3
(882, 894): 40.8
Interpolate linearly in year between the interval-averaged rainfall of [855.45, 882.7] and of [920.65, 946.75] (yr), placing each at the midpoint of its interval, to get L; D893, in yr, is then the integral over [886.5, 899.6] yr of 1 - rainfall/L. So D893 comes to 0.7 yr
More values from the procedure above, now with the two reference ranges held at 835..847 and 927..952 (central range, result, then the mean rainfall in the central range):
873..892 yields 0.9 yr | 41.7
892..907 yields 0.3 yr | 42.3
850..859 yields -1.1 yr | 49.7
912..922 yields 0.5 yr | 40.6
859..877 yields -0.5 yr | 45.3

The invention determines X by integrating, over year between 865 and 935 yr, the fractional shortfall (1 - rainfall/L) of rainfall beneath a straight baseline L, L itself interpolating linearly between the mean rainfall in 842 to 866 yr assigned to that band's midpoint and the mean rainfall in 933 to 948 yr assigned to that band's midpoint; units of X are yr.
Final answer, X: 3.4 yr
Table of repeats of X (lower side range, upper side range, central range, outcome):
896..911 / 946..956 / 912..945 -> 2.5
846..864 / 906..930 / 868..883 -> 1.0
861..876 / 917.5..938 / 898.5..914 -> -0.5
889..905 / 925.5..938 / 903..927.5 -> -0.4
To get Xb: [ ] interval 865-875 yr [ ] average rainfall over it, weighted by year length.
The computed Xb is 44.2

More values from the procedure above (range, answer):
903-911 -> 44.1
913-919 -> 40.7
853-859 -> 51.3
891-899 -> 41.4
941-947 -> 42.5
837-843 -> 44.8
